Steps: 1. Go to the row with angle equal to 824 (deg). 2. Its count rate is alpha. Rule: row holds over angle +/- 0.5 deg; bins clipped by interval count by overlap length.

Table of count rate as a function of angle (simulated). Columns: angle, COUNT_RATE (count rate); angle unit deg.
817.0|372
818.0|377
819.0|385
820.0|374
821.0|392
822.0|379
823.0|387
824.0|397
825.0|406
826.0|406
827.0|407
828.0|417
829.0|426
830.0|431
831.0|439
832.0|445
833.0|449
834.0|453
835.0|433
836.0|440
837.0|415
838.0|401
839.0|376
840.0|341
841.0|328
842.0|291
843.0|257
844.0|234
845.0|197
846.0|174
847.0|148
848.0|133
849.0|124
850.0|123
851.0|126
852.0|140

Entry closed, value 397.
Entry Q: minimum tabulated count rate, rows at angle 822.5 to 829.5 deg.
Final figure 387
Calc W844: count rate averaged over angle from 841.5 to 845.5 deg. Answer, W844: 245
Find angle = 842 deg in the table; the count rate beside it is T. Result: 291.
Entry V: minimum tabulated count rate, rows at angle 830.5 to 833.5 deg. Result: 439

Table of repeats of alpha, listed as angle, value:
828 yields 417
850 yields 123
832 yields 445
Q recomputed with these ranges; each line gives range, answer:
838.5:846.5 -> 174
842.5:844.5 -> 234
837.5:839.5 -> 376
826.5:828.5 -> 407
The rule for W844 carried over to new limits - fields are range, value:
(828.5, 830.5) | 428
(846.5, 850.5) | 132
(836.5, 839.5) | 397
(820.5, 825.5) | 392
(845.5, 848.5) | 152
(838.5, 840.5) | 358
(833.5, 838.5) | 428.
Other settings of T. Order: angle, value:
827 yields 407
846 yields 174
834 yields 453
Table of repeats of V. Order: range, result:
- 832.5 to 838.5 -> 401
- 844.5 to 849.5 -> 124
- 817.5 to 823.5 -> 374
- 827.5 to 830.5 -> 417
